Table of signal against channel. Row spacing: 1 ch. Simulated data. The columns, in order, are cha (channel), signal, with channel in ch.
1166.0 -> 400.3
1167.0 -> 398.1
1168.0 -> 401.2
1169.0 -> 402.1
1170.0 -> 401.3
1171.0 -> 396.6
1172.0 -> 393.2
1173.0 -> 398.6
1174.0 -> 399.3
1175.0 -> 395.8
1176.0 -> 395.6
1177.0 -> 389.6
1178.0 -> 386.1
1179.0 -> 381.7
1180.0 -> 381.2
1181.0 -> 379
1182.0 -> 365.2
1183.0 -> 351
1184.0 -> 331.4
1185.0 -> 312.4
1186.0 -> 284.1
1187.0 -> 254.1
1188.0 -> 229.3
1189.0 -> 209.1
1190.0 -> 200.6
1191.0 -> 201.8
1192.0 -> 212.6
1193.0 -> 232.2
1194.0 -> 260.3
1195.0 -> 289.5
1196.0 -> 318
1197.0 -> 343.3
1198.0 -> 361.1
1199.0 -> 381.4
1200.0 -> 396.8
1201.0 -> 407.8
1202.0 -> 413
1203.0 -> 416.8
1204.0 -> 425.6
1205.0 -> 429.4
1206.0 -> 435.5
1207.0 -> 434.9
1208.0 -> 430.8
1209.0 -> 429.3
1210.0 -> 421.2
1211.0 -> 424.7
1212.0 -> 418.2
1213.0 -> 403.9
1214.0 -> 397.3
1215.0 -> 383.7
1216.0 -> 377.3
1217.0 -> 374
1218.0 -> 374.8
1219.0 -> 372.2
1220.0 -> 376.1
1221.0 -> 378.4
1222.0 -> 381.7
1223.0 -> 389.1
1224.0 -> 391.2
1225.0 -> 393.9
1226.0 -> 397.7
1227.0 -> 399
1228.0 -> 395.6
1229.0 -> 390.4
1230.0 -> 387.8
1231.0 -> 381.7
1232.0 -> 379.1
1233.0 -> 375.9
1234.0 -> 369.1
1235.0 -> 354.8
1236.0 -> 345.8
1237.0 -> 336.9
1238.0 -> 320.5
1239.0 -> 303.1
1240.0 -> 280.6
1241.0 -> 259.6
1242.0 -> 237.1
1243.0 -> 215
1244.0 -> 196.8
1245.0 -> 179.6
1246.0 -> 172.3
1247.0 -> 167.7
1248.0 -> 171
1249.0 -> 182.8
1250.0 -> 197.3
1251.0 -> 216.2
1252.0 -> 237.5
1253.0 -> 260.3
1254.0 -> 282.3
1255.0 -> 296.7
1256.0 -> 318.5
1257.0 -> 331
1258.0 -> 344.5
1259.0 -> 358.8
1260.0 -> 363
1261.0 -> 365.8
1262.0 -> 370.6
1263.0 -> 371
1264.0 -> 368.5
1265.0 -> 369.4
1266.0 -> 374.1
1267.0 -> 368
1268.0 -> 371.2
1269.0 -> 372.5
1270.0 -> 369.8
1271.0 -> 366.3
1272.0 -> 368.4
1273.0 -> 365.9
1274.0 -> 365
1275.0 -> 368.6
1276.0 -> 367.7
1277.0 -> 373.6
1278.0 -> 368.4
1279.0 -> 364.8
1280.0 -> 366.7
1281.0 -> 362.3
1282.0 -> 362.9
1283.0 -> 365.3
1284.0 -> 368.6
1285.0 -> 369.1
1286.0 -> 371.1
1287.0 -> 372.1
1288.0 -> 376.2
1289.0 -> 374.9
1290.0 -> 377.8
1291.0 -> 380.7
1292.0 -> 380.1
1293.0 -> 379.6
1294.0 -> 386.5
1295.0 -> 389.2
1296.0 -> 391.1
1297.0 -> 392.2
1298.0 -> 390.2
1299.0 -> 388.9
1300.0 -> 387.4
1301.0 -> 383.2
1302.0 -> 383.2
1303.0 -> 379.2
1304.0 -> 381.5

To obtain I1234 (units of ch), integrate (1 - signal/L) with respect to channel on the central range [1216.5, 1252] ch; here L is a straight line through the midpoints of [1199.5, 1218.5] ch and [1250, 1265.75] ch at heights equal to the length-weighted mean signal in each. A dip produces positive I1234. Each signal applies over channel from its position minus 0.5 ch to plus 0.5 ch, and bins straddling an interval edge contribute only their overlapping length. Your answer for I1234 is 5.1 ch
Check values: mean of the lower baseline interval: 410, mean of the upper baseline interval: 320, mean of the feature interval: 314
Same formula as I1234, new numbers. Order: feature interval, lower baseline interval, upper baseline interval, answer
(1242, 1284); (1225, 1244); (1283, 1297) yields 5.2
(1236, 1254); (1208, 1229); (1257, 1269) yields 6.7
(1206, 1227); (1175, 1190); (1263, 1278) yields -3.3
